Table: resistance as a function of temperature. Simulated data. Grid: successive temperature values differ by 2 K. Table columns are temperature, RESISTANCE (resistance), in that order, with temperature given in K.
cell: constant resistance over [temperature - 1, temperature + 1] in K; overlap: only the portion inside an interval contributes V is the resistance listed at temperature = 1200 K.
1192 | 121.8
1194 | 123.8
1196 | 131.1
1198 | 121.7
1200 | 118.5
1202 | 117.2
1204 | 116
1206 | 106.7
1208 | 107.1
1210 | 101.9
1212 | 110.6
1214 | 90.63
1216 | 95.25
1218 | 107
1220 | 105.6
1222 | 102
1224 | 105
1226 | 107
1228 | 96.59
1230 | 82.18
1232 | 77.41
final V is 118.5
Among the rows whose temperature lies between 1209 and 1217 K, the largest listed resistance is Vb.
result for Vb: 110.6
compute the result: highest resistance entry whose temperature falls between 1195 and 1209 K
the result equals 131.1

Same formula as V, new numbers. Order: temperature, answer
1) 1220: 105.6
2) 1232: 77.41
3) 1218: 107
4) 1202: 117.2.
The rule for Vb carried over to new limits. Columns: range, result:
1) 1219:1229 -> 107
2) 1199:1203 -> 118.5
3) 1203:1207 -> 116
